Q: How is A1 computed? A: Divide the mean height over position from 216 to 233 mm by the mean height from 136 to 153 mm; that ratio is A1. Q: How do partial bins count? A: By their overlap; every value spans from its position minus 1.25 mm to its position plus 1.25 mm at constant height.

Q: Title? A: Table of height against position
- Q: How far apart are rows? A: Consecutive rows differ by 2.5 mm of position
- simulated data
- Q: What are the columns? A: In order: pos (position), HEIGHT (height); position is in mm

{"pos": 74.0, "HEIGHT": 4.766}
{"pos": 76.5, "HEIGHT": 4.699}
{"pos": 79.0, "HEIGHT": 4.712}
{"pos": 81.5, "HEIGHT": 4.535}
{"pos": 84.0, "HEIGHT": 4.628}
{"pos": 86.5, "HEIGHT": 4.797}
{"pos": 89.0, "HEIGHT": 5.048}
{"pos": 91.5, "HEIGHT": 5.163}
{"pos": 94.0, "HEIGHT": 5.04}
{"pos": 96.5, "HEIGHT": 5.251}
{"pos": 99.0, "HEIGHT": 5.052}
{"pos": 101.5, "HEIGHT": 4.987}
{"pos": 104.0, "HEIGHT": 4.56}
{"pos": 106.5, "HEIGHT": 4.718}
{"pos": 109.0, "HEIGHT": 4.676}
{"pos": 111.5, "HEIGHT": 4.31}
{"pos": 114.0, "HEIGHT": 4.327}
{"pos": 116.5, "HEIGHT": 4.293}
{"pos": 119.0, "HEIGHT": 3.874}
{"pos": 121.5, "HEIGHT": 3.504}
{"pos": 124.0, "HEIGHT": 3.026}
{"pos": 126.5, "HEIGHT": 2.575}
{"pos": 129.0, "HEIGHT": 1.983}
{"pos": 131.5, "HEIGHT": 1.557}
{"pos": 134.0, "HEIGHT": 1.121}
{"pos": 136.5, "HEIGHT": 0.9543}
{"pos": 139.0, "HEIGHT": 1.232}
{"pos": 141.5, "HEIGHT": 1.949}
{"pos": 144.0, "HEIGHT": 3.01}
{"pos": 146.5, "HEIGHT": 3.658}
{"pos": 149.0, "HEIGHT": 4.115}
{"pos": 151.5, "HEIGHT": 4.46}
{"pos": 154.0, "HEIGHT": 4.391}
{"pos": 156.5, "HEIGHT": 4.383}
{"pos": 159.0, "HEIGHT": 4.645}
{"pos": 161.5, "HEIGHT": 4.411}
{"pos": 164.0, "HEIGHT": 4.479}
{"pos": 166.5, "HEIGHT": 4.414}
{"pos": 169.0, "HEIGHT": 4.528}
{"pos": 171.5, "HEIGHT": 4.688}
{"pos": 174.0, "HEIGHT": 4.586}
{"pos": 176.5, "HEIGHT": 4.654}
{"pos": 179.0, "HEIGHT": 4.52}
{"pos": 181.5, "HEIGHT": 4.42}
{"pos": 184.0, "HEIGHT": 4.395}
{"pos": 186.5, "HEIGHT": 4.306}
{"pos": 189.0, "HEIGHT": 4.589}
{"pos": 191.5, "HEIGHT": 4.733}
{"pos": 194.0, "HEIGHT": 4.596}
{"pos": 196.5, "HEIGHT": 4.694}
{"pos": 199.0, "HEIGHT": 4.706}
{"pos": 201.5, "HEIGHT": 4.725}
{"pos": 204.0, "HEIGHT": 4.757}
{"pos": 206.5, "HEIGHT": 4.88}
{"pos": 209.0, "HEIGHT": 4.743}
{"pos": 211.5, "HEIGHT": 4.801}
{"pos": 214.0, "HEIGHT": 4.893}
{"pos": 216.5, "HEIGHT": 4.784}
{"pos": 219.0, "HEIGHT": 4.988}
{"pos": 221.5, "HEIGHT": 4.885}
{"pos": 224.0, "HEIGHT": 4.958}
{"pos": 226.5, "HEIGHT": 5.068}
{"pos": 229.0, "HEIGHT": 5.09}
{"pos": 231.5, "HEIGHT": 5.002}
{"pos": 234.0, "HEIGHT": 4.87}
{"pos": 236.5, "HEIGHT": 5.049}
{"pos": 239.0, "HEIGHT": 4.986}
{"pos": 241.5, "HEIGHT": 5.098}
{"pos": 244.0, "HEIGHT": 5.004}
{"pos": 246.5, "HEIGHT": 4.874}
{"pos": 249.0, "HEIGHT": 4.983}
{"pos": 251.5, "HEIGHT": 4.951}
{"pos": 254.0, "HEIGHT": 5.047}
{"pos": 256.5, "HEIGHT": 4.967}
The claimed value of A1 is 1.73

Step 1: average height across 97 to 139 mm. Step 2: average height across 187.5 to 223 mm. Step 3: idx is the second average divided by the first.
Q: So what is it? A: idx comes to 1.39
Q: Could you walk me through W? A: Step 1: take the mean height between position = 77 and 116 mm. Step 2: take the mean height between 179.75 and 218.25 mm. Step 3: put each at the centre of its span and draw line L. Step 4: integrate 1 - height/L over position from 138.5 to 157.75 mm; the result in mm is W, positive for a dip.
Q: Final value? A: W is 5.0 mm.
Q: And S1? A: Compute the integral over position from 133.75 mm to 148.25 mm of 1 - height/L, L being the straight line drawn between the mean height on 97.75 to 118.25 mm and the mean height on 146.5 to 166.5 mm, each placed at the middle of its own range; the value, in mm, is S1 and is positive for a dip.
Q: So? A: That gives 7.56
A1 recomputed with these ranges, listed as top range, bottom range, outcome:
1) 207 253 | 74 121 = 1.06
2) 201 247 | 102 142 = 1.59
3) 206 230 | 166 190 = 1.09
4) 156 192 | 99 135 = 1.25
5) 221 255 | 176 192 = 1.11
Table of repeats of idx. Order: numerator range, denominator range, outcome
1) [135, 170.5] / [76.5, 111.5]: 0.75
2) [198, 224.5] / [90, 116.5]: 1.01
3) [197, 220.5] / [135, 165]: 1.39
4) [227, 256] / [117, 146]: 2.13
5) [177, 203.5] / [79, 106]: 0.94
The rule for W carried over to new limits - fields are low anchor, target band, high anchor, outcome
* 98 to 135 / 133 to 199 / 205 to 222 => 5.4 mm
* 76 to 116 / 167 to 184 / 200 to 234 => 1.1 mm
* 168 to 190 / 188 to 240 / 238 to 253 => -0.9 mm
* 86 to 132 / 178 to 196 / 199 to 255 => 0.6 mm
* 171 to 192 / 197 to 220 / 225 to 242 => -0.1 mm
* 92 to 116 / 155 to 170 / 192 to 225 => 1.0 mm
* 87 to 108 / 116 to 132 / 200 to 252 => 6.4 mm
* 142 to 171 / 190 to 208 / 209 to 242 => -0.3 mm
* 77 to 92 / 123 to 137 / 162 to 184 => 8.3 mm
